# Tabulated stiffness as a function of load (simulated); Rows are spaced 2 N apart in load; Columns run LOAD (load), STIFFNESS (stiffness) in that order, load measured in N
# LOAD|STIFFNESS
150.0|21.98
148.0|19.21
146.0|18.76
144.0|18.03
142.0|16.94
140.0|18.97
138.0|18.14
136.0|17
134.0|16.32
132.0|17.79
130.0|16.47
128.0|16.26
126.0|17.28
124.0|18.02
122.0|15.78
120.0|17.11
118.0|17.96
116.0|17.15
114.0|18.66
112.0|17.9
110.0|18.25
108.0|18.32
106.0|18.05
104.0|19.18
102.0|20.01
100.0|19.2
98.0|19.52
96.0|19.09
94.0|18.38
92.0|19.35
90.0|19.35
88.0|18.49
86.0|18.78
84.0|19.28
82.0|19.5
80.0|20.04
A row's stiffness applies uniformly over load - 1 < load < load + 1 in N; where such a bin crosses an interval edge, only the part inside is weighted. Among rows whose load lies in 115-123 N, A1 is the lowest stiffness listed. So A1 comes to 15.78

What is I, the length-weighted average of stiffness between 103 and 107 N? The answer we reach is 18.6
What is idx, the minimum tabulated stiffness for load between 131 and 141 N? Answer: 16.32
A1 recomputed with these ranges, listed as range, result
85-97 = 18.38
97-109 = 18.05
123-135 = 16.26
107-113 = 17.9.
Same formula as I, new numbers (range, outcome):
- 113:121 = 17.7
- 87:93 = 19.1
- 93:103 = 19.2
